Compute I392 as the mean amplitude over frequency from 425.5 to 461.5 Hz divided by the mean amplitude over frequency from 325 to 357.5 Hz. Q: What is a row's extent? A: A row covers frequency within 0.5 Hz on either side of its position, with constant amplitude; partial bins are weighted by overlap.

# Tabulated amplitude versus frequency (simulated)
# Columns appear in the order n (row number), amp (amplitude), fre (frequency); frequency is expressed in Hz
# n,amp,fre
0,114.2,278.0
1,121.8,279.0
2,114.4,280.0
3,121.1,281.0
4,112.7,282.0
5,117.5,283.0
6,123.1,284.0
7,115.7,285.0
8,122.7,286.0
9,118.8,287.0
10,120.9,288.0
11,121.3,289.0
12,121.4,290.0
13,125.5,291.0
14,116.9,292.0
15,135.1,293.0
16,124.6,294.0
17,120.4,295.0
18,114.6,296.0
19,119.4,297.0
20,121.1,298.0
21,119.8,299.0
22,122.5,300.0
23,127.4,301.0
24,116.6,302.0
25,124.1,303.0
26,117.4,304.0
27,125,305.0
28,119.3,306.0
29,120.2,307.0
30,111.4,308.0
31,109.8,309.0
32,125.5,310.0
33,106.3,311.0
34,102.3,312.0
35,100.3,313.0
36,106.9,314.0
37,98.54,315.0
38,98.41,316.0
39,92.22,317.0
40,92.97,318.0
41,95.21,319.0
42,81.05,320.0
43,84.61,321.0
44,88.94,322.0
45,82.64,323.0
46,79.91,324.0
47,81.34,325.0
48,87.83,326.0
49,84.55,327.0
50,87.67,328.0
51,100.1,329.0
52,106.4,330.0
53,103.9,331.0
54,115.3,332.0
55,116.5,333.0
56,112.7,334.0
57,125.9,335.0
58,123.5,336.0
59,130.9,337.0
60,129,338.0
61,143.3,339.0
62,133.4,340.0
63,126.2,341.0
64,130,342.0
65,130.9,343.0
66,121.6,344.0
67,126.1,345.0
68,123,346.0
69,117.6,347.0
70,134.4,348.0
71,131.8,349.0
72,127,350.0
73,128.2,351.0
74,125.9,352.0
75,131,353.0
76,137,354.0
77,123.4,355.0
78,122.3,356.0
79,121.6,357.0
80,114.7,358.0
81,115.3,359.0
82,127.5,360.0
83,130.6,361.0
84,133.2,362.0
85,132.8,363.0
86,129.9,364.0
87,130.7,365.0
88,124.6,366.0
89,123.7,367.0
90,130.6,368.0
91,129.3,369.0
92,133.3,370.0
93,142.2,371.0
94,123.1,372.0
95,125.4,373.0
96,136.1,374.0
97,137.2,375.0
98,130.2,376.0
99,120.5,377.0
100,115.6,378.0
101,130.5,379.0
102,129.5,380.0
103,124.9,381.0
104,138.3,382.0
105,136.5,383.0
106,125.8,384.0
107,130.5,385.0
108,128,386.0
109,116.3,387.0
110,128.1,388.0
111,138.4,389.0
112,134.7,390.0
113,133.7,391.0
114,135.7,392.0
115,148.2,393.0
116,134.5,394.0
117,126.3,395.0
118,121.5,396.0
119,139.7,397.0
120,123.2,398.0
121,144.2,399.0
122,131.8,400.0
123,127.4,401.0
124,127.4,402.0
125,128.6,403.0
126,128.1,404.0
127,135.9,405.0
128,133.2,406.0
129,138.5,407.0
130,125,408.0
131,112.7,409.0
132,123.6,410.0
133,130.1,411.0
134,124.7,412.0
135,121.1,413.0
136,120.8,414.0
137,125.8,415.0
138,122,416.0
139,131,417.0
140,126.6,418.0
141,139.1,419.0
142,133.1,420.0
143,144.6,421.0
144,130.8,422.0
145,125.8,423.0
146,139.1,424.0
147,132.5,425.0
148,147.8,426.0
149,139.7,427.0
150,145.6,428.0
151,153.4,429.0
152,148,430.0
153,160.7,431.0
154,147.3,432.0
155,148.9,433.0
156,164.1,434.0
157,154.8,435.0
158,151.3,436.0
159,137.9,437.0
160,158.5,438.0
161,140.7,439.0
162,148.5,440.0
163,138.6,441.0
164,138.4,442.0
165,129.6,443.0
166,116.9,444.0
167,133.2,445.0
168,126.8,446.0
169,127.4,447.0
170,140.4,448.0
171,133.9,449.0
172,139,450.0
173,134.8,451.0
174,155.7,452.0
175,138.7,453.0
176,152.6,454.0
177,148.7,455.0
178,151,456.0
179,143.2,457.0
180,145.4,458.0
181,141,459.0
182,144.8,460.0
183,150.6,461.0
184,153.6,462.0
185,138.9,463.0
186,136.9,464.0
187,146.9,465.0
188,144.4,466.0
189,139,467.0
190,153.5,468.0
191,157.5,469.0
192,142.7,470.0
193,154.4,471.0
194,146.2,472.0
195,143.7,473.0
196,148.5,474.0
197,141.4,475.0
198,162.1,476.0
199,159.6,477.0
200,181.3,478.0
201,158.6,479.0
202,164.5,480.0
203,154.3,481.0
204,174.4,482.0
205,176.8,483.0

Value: 1.2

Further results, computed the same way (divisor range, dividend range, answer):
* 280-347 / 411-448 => 1.22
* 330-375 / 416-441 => 1.13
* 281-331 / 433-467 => 1.31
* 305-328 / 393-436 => 1.38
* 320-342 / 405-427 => 1.22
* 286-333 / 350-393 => 1.19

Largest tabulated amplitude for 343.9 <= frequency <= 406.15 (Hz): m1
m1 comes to 148.2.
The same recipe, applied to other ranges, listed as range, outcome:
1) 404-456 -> 164.1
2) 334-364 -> 143.3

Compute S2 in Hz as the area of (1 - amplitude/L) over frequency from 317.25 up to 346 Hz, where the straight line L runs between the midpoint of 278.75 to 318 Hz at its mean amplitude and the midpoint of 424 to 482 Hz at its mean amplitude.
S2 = 3.5 Hz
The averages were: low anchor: 116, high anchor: 146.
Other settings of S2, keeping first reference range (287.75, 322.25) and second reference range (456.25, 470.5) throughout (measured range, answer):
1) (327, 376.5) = -1.0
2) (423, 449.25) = -0.4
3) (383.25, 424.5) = 0.9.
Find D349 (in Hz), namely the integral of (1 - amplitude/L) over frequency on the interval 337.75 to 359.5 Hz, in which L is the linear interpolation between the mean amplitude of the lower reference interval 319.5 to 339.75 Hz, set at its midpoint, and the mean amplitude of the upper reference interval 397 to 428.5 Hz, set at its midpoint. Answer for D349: -3.39 Hz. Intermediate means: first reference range 104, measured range 127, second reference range 131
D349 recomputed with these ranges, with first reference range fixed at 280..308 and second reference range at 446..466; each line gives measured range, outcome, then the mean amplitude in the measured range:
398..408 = 0.28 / 132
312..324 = 3.02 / 92.7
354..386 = 0.71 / 128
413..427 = 0.60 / 132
